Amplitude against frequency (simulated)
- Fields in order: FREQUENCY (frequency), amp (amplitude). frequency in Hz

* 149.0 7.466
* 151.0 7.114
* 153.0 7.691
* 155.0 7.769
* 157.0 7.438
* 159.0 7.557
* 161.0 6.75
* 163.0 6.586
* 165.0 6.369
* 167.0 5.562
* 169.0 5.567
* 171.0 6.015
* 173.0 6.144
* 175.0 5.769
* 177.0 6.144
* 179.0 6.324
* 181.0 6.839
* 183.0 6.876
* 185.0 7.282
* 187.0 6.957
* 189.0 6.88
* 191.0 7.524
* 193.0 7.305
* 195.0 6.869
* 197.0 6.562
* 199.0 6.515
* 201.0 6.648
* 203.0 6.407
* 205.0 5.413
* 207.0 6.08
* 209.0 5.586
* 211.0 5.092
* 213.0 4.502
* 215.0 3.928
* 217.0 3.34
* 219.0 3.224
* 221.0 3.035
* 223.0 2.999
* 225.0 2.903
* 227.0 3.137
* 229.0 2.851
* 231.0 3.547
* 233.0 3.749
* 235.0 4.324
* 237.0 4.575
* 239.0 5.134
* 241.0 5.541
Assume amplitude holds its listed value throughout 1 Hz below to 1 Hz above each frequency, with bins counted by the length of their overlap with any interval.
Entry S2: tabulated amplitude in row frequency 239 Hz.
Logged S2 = 5.134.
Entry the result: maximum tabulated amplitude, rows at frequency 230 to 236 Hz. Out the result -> 4.324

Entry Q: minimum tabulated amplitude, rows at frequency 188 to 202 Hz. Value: 6.515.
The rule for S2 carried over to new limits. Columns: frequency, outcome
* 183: 6.876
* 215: 3.928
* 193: 7.305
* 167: 5.562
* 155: 7.769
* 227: 3.137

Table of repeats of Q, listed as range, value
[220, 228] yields 2.903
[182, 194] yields 6.876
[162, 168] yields 5.562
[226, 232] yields 2.851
